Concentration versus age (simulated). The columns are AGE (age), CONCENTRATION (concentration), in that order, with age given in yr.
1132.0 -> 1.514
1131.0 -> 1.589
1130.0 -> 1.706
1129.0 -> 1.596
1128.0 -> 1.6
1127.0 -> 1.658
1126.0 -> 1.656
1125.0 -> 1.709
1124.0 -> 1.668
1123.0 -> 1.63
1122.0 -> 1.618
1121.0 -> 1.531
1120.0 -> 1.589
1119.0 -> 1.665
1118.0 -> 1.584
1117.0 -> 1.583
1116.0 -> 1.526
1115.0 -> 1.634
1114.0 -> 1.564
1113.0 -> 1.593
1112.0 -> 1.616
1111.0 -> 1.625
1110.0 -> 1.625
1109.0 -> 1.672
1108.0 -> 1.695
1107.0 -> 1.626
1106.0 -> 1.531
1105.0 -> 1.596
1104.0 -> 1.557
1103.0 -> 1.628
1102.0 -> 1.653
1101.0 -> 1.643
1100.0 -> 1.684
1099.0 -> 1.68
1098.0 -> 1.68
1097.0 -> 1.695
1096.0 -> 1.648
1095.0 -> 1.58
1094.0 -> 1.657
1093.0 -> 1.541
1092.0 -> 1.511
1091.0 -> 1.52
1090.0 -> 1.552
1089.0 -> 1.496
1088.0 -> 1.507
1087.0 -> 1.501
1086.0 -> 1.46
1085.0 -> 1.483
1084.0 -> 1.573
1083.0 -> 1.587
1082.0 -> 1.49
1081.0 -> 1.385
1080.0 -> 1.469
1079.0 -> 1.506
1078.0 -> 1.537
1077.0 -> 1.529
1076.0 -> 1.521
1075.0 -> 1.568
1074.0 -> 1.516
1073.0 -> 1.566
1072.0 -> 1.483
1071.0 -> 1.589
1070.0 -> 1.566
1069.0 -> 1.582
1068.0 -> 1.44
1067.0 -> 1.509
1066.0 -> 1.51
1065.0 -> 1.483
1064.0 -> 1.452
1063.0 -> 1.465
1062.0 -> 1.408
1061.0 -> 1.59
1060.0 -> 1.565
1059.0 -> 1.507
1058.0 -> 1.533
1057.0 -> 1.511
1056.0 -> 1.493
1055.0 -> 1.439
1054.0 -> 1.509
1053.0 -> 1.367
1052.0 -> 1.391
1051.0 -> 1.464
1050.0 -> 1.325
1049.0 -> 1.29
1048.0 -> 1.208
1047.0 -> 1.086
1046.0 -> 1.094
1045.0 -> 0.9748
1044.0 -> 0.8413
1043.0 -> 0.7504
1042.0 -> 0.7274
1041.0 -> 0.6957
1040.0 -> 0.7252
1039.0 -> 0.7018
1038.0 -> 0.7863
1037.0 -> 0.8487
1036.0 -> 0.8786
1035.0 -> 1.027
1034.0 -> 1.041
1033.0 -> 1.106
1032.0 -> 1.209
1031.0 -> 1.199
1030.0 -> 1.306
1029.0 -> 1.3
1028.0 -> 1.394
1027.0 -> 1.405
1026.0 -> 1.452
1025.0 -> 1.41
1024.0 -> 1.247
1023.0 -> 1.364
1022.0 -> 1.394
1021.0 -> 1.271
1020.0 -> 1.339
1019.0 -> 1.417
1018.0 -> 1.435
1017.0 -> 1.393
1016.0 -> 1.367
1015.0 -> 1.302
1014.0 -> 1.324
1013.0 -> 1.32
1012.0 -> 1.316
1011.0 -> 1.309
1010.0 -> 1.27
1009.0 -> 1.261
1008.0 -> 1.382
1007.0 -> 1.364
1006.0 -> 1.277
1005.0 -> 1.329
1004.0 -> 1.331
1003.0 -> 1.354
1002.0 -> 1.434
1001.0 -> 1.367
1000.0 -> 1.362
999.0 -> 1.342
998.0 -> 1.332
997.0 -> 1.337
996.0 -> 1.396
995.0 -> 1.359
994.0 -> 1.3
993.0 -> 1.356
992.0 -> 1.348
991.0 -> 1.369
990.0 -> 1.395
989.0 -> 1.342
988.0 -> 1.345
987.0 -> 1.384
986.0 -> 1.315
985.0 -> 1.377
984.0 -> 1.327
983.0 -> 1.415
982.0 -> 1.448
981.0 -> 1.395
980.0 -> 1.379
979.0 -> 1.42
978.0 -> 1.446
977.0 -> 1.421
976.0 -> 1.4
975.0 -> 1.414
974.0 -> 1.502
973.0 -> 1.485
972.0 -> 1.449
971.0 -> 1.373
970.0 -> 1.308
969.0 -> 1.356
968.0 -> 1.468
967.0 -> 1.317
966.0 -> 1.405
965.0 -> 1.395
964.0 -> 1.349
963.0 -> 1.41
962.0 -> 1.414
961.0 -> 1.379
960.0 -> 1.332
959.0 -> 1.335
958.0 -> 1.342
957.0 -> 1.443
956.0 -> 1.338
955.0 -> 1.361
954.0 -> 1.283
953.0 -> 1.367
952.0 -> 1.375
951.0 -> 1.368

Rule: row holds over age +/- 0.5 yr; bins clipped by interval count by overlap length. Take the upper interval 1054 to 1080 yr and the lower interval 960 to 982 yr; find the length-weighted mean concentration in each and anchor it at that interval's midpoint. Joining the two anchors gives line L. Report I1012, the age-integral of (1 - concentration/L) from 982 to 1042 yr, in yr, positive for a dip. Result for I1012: 7.4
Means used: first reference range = 1.4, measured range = 1.27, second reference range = 1.51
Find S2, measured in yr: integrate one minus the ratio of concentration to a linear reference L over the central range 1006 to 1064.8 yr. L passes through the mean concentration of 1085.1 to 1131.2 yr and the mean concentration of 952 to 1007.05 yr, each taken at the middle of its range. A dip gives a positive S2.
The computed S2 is 8.9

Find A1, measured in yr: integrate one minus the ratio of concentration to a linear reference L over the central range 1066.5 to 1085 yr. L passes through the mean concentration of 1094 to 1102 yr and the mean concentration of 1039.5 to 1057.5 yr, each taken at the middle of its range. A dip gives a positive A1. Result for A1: -1.2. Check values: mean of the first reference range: 1.16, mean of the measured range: 1.52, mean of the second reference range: 1.66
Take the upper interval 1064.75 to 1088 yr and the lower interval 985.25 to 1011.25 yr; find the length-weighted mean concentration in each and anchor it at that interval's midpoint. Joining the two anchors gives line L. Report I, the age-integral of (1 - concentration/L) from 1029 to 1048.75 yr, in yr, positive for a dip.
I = 6.4 yr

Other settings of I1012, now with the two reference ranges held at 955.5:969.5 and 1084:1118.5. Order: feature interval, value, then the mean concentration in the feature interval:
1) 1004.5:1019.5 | 1.2 yr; 1.34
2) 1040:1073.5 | 4.2 yr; 1.34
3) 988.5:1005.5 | 0.9 yr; 1.36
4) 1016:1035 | 2.1 yr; 1.31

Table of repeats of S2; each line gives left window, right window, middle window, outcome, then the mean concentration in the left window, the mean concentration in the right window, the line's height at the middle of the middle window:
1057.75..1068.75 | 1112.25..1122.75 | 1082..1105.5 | -0.5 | 1.5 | 1.59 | 1.55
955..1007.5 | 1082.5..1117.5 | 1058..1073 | 0.2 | 1.38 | 1.59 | 1.53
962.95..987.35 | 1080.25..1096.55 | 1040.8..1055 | 3.3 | 1.4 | 1.53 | 1.48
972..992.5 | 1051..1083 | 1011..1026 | 0.9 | 1.4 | 1.5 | 1.44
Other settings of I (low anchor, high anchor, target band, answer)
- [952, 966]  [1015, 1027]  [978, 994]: -0.07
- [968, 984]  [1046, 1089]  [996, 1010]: 0.85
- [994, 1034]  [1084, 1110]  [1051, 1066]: -0.09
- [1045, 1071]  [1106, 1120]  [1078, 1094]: 0.10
